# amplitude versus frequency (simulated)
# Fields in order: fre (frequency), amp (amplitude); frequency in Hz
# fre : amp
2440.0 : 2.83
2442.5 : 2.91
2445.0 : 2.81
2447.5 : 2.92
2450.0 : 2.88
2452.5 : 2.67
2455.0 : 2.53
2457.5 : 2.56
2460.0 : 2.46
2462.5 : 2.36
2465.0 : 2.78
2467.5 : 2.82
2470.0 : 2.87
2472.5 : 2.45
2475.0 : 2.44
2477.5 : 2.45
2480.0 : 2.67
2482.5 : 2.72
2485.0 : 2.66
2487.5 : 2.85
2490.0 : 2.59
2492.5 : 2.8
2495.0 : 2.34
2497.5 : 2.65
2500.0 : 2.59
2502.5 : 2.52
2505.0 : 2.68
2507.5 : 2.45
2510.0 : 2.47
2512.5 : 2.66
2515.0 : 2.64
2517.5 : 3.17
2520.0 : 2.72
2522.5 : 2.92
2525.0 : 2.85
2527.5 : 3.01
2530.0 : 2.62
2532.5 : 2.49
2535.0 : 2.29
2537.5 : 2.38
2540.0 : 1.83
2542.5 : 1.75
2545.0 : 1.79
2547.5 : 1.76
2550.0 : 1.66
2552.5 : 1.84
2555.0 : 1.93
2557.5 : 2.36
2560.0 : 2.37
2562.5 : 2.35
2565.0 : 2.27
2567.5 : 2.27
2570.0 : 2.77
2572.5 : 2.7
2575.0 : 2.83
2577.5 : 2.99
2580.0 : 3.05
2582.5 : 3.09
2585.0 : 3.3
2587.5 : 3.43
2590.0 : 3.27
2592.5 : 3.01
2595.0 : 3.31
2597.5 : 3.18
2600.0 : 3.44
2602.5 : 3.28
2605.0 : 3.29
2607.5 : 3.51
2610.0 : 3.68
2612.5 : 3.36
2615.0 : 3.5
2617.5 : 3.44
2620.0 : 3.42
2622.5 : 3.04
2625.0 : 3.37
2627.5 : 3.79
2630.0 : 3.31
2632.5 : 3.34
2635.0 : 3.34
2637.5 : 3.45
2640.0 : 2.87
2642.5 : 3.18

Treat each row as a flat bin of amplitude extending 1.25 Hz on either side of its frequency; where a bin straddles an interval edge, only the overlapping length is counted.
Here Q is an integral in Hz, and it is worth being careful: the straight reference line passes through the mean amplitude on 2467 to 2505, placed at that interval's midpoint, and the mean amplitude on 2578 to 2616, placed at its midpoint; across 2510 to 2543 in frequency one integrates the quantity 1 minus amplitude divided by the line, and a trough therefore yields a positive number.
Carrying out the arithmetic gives 3.32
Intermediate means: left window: 2.63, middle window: 2.58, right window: 3.31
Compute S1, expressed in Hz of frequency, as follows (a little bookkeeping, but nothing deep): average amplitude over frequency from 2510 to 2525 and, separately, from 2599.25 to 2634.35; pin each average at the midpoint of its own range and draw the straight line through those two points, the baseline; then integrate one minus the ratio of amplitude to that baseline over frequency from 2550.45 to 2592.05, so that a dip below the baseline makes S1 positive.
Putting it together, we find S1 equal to 6.31 Hz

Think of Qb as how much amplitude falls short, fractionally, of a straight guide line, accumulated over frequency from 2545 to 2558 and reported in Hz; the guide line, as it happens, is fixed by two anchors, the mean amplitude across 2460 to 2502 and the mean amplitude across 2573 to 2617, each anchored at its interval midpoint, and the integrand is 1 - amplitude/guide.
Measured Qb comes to 4.9 Hz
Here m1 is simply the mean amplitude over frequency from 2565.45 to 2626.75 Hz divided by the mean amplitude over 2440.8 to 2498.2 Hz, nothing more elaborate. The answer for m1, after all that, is 1.2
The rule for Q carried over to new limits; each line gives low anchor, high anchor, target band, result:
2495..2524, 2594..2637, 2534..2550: 5.3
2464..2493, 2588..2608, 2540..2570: 9.9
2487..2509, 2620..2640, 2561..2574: 2.2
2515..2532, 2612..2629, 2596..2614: -0.3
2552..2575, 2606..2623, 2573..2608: -3.2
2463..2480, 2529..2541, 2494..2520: -1.8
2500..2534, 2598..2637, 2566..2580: 1.6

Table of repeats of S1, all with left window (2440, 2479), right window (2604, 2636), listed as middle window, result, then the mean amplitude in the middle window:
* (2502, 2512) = 1.2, 2.54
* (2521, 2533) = 0.7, 2.79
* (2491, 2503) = 1.1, 2.58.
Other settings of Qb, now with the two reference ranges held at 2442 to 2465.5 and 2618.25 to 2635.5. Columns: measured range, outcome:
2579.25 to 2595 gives 0.05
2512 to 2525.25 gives 0.48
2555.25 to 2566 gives 2.79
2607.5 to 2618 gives -0.57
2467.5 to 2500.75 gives 2.02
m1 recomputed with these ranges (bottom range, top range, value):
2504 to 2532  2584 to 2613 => 1.22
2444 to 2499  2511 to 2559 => 0.89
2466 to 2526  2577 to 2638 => 1.25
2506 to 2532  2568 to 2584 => 1.05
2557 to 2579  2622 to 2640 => 1.31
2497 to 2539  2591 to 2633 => 1.27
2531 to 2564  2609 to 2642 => 1.63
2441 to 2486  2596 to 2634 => 1.27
